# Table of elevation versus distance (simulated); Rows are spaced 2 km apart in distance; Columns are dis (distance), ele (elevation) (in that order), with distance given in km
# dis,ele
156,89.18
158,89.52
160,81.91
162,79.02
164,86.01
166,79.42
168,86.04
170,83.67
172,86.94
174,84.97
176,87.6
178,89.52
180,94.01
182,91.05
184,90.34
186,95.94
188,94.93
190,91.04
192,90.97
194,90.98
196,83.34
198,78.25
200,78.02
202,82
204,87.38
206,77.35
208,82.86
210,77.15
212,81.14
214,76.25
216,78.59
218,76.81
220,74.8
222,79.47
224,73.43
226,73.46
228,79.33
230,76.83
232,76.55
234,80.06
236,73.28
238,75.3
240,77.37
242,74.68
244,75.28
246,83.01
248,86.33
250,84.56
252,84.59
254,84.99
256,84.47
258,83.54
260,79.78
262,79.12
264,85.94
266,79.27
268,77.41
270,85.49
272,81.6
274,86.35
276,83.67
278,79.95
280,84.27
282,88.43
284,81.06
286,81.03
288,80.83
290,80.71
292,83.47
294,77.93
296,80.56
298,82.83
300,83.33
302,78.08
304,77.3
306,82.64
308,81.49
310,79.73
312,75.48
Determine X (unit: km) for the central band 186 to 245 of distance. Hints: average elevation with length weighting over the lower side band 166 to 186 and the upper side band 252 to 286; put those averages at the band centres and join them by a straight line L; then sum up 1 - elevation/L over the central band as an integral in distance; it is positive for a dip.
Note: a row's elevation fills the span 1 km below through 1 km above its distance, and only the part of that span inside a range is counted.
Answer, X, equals 4.0 km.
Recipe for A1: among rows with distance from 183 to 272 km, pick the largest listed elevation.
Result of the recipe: 95.94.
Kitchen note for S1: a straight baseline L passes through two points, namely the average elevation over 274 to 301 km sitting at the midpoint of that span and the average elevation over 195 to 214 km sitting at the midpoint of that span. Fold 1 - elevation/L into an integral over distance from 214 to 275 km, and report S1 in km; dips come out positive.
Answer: 1.3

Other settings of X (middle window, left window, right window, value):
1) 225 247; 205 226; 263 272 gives 0.7 km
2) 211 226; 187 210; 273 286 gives 1.3 km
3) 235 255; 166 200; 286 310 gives 1.0 km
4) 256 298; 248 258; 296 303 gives 0.4 km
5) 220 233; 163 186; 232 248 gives 0.5 km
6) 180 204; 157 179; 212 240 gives -1.9 km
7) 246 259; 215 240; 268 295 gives -0.9 km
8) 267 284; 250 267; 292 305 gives -0.3 km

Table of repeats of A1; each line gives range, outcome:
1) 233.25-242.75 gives 80.06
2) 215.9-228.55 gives 79.47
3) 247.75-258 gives 86.33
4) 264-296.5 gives 88.43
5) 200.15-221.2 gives 87.38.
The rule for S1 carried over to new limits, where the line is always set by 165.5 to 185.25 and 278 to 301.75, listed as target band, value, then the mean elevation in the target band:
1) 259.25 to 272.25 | 0.3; 81.2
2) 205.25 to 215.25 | 0.8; 79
